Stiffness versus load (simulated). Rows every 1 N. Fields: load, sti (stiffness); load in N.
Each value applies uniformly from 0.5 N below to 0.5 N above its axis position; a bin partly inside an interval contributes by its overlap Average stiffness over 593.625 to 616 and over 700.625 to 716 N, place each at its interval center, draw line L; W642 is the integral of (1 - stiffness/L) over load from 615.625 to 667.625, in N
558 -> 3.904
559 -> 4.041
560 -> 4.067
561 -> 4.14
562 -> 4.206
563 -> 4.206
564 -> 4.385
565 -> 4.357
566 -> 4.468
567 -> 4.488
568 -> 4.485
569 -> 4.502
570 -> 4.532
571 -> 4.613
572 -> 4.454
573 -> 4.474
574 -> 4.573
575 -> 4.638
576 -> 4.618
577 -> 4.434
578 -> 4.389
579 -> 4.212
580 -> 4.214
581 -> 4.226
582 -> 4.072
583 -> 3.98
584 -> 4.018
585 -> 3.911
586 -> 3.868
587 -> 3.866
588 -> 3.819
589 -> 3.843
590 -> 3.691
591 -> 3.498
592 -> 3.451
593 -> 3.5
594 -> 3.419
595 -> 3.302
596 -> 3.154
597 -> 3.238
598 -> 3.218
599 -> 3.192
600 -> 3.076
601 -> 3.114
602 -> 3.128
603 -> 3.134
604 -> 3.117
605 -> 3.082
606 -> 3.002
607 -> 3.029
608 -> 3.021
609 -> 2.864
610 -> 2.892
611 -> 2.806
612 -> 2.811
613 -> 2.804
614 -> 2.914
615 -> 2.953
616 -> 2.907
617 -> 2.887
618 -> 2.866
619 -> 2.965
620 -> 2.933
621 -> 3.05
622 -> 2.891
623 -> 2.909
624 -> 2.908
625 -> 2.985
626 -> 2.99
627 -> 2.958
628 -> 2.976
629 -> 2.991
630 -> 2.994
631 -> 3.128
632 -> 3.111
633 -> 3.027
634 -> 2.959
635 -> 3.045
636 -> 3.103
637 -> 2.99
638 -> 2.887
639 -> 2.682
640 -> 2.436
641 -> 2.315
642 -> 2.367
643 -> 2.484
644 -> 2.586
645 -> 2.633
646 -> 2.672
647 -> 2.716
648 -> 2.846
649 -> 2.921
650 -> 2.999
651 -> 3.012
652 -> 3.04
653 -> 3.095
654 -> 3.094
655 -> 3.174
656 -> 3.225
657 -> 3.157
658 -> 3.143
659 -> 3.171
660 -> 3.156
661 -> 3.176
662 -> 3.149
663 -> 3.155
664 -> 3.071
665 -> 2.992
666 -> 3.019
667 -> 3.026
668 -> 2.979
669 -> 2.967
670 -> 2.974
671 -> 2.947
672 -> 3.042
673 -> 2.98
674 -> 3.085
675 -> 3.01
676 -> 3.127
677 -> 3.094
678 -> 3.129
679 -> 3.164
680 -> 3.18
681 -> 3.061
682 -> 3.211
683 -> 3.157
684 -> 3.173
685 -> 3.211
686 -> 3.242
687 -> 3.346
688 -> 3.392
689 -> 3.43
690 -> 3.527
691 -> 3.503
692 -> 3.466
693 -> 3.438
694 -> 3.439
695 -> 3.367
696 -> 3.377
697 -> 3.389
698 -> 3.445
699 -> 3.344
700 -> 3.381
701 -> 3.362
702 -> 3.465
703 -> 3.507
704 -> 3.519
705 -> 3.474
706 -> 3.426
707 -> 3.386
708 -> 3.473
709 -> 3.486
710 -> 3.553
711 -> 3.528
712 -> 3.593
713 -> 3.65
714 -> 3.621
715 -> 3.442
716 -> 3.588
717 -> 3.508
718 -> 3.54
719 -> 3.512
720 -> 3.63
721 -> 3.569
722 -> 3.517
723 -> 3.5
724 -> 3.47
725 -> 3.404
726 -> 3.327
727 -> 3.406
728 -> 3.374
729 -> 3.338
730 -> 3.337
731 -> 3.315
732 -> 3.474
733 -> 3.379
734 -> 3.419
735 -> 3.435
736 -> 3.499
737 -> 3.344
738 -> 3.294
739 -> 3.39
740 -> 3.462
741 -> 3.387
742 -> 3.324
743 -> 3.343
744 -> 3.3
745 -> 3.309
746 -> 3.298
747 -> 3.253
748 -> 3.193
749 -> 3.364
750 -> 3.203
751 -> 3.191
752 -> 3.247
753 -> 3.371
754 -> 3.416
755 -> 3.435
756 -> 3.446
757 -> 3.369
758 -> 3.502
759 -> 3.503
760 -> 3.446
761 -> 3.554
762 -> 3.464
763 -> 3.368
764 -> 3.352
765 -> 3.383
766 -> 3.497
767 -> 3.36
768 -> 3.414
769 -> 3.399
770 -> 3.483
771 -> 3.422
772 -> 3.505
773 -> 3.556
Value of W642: 4.4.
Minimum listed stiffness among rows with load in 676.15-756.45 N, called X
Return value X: 3.061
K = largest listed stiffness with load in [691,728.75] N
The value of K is 3.65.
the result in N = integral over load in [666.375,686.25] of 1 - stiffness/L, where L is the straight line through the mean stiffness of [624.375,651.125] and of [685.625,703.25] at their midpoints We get 0.9 N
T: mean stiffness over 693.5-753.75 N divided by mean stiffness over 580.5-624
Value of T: 1.0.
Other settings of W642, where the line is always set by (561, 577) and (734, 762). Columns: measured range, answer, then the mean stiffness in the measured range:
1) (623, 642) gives 5.5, 2.9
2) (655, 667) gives 2.4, 3.13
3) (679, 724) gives 2.7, 3.43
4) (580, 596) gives 2.1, 3.76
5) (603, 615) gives 3.6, 2.95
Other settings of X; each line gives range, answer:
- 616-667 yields 2.315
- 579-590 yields 3.691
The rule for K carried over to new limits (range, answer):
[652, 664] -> 3.225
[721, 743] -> 3.569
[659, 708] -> 3.527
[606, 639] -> 3.128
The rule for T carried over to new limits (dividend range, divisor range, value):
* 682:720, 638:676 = 1.17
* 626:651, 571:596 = 0.71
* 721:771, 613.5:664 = 1.15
